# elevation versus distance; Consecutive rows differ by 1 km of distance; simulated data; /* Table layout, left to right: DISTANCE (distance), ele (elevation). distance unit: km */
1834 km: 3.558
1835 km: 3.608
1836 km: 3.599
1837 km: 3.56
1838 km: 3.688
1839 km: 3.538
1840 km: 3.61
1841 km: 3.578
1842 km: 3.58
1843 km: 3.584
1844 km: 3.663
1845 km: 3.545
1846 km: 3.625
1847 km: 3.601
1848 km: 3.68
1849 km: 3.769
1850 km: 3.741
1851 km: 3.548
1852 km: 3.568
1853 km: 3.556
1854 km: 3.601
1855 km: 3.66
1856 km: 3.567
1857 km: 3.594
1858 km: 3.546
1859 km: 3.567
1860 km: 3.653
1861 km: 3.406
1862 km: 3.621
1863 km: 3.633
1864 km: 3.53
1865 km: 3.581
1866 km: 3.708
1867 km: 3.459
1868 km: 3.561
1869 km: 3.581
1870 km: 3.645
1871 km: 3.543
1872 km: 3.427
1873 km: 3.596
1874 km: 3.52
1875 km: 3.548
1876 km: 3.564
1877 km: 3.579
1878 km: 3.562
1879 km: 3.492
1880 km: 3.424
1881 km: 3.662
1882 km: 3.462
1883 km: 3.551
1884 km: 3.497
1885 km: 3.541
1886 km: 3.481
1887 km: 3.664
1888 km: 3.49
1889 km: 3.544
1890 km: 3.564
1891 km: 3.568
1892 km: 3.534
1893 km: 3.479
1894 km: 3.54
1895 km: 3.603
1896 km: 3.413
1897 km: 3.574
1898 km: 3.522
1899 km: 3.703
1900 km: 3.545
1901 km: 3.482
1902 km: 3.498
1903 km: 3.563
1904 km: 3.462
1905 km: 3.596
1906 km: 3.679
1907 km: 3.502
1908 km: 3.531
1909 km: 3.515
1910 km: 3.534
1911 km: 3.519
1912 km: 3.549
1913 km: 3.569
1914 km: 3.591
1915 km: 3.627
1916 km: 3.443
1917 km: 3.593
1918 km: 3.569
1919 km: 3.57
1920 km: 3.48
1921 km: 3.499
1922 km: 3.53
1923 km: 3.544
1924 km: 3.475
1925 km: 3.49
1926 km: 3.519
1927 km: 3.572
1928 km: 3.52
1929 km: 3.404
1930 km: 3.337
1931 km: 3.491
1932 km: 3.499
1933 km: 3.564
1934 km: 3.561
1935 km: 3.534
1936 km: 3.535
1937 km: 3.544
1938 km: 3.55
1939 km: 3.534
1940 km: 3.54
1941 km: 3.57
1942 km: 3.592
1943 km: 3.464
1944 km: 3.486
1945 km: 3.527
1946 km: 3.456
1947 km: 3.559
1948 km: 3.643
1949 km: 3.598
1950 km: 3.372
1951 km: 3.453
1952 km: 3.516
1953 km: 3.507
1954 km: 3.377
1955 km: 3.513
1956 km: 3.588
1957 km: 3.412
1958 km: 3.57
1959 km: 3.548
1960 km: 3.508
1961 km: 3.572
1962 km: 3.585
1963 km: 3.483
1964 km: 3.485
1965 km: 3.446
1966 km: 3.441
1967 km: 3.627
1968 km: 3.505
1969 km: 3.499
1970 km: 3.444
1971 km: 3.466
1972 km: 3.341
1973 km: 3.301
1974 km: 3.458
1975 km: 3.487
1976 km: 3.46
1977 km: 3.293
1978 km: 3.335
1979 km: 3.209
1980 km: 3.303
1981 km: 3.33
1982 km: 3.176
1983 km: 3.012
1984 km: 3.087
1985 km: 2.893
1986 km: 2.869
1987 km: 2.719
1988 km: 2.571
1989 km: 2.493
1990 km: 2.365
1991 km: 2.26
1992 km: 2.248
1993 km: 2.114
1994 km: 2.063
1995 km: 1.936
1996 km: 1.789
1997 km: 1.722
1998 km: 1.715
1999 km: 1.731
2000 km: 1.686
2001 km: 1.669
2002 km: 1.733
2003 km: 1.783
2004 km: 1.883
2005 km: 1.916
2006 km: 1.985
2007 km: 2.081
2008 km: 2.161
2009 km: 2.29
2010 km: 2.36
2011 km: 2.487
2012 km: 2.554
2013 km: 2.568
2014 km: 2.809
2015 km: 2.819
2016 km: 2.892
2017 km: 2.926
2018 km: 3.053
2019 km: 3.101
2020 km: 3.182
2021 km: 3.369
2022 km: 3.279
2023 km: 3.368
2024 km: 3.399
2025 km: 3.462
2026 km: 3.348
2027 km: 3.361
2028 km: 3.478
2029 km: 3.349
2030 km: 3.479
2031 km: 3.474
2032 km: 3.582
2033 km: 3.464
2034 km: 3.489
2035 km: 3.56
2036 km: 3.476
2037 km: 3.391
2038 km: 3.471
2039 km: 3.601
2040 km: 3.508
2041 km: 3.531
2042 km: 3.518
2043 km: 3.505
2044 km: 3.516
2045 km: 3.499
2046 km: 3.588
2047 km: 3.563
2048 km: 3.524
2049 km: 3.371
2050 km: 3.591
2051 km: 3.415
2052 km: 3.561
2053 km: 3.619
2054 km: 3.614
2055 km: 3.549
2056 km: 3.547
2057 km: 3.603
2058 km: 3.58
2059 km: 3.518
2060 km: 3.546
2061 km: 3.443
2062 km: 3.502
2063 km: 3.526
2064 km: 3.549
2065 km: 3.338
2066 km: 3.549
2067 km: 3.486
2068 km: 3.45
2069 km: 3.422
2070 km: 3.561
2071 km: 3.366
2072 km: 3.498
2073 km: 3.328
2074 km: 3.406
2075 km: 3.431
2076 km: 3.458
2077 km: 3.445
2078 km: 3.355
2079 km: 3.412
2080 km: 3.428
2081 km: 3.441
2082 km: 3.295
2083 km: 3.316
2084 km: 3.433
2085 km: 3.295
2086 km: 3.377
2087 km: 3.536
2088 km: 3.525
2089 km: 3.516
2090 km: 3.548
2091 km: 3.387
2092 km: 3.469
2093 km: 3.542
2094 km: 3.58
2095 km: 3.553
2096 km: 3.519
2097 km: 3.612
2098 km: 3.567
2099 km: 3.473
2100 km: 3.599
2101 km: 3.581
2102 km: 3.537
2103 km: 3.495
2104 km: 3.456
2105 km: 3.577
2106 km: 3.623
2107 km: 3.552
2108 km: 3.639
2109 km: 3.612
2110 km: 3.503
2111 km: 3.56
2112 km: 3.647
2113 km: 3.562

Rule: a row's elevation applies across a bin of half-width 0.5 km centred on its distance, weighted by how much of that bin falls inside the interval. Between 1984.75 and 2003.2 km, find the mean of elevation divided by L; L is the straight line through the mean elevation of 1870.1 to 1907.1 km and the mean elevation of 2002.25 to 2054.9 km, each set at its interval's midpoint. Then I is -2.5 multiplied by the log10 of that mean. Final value 0.460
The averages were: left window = 3.54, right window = 3.13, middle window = 2.12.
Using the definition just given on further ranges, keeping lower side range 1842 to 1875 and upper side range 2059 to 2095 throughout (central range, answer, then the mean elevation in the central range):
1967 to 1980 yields 0.04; 3.4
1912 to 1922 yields 0.00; 3.55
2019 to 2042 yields 0.02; 3.43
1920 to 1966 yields 0.01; 3.51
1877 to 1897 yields 0.01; 3.53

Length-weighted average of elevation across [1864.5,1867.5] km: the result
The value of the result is 3.58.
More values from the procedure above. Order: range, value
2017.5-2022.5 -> 3.2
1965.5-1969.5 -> 3.52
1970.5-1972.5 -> 3.4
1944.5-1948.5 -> 3.55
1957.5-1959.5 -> 3.56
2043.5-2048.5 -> 3.54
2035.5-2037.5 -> 3.43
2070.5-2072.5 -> 3.43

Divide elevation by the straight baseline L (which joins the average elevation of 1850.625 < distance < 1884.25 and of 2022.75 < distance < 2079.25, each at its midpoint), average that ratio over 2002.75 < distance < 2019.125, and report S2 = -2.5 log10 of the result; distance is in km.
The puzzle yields 0.39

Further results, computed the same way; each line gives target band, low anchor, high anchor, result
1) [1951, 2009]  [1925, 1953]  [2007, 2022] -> 0.10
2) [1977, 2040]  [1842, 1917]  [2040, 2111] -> 0.26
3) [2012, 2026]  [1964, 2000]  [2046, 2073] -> 0.03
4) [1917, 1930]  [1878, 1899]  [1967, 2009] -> -0.10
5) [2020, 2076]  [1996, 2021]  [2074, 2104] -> -0.21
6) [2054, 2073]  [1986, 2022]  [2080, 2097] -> -0.12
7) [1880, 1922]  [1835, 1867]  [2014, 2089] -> 0.00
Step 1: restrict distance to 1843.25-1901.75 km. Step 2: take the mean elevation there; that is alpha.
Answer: 3.57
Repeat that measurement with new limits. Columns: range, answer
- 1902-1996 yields 3.35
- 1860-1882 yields 3.55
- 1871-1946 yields 3.53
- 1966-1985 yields 3.34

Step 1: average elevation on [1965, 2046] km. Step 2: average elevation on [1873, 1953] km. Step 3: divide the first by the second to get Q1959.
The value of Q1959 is 0.8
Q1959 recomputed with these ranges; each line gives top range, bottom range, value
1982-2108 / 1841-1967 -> 0.89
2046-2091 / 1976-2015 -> 1.44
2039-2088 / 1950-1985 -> 1.02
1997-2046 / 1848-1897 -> 0.82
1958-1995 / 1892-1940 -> 0.89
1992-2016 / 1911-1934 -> 0.60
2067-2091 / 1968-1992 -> 1.11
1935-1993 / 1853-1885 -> 0.93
